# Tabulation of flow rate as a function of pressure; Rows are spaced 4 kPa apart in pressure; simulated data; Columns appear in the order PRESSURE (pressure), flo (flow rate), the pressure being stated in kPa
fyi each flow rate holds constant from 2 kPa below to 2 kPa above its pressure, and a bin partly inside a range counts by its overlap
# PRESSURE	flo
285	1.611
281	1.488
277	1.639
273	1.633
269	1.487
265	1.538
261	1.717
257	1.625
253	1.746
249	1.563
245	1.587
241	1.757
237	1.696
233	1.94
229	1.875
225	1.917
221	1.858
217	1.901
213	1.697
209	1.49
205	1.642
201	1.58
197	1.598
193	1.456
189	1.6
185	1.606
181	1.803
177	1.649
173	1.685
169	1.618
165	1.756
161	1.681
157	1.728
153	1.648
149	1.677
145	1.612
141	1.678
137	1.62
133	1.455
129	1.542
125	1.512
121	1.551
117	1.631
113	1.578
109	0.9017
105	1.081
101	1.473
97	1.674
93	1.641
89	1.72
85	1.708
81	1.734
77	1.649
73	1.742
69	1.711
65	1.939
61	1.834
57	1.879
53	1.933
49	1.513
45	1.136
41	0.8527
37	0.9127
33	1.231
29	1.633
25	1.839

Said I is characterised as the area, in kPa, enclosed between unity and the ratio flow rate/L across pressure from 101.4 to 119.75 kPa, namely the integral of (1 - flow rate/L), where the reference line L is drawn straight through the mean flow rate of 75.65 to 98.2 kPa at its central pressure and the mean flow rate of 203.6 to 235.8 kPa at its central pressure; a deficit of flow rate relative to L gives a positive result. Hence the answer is 4.1 kPa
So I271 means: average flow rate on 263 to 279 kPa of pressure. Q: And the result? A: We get 1.57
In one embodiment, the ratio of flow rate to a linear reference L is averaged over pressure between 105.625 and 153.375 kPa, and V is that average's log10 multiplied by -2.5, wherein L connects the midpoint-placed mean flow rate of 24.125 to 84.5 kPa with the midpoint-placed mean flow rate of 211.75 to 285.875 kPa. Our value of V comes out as 0.07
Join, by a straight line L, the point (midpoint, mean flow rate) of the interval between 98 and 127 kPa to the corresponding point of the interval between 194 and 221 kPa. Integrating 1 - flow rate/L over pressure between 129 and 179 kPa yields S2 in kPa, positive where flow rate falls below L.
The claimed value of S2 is -4.4 kPa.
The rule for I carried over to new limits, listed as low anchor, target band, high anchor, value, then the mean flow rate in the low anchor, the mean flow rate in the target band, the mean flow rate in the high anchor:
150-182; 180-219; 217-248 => 2.6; 1.69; 1.63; 1.8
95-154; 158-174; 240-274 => -1.5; 1.51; 1.69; 1.62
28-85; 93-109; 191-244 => 2.2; 1.55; 1.37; 1.72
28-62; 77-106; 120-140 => -2.2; 1.42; 1.6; 1.54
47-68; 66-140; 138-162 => 7.9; 1.81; 1.56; 1.67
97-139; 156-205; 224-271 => -2.4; 1.45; 1.64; 1.7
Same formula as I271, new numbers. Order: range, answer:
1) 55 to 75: 1.82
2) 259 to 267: 1.63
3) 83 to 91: 1.71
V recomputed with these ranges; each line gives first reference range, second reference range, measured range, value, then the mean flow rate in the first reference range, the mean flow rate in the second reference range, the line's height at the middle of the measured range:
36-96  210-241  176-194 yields 0.09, 1.61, 1.82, 1.77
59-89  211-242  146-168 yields 0.07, 1.76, 1.83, 1.8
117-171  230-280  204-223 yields -0.05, 1.62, 1.66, 1.65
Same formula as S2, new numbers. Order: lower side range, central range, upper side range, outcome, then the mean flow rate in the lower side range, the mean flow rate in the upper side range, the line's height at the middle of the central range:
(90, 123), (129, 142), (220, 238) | -0.2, 1.45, 1.87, 1.55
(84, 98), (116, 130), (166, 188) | 1.0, 1.69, 1.67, 1.68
